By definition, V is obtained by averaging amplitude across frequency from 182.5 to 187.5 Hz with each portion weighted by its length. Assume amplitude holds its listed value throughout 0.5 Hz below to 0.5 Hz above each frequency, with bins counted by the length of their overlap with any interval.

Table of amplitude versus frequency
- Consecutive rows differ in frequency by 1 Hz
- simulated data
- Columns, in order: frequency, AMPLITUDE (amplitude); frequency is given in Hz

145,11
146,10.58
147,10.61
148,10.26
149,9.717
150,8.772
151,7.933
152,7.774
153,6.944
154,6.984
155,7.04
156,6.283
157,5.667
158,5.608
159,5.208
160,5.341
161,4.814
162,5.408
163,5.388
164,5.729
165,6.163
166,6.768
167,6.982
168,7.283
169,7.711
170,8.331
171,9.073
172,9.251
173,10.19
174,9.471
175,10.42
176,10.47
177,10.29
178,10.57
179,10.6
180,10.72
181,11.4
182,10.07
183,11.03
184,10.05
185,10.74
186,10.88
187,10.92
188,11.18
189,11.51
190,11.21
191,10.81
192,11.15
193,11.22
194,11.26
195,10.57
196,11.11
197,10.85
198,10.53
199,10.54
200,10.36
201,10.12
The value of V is 10.7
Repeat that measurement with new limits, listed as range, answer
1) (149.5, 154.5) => 7.68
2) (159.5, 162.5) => 5.19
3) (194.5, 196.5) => 10.8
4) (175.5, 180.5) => 10.5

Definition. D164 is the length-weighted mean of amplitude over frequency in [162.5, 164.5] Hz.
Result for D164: 5.56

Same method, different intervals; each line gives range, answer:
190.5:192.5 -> 11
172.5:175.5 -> 10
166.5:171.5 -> 7.88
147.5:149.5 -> 9.99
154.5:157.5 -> 6.33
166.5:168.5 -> 7.13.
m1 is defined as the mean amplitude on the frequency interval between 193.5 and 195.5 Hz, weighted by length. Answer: 10.9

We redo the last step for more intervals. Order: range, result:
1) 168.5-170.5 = 8.02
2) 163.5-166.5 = 6.22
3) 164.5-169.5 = 6.98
